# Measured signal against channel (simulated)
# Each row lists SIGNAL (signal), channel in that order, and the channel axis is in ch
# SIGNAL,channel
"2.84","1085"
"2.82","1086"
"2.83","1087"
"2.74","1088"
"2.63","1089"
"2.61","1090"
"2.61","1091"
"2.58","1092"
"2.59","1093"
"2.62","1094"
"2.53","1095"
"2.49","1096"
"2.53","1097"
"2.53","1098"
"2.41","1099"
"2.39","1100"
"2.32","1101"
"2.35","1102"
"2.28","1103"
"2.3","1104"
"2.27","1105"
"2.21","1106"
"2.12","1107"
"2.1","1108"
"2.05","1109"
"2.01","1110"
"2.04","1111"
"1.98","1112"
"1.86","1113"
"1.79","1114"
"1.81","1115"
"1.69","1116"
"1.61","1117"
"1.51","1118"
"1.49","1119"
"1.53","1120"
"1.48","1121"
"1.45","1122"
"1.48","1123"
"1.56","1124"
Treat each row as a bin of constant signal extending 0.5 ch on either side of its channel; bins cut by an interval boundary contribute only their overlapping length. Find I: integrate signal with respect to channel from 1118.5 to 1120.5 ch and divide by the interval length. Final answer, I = 1.51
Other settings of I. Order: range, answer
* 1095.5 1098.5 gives 2.52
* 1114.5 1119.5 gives 1.62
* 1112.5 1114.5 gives 1.83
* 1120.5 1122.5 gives 1.46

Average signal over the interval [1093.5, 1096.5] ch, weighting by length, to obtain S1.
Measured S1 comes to 2.55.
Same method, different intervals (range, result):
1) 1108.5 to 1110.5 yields 2.03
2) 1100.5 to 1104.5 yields 2.31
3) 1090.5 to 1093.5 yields 2.59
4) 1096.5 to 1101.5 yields 2.44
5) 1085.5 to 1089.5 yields 2.75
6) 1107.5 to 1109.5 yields 2.08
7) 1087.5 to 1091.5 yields 2.65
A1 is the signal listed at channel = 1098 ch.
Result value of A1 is 2.53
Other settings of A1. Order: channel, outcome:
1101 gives 2.32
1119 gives 1.49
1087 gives 2.83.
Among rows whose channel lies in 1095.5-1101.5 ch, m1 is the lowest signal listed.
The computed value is 2.32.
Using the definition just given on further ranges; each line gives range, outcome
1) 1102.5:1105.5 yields 2.27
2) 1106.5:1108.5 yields 2.1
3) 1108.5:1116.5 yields 1.69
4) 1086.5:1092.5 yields 2.58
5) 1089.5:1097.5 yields 2.49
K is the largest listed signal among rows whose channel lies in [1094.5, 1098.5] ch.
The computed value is 2.53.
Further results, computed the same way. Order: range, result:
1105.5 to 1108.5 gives 2.21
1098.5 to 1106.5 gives 2.41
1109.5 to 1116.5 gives 2.04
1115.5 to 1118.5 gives 1.69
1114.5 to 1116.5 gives 1.81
